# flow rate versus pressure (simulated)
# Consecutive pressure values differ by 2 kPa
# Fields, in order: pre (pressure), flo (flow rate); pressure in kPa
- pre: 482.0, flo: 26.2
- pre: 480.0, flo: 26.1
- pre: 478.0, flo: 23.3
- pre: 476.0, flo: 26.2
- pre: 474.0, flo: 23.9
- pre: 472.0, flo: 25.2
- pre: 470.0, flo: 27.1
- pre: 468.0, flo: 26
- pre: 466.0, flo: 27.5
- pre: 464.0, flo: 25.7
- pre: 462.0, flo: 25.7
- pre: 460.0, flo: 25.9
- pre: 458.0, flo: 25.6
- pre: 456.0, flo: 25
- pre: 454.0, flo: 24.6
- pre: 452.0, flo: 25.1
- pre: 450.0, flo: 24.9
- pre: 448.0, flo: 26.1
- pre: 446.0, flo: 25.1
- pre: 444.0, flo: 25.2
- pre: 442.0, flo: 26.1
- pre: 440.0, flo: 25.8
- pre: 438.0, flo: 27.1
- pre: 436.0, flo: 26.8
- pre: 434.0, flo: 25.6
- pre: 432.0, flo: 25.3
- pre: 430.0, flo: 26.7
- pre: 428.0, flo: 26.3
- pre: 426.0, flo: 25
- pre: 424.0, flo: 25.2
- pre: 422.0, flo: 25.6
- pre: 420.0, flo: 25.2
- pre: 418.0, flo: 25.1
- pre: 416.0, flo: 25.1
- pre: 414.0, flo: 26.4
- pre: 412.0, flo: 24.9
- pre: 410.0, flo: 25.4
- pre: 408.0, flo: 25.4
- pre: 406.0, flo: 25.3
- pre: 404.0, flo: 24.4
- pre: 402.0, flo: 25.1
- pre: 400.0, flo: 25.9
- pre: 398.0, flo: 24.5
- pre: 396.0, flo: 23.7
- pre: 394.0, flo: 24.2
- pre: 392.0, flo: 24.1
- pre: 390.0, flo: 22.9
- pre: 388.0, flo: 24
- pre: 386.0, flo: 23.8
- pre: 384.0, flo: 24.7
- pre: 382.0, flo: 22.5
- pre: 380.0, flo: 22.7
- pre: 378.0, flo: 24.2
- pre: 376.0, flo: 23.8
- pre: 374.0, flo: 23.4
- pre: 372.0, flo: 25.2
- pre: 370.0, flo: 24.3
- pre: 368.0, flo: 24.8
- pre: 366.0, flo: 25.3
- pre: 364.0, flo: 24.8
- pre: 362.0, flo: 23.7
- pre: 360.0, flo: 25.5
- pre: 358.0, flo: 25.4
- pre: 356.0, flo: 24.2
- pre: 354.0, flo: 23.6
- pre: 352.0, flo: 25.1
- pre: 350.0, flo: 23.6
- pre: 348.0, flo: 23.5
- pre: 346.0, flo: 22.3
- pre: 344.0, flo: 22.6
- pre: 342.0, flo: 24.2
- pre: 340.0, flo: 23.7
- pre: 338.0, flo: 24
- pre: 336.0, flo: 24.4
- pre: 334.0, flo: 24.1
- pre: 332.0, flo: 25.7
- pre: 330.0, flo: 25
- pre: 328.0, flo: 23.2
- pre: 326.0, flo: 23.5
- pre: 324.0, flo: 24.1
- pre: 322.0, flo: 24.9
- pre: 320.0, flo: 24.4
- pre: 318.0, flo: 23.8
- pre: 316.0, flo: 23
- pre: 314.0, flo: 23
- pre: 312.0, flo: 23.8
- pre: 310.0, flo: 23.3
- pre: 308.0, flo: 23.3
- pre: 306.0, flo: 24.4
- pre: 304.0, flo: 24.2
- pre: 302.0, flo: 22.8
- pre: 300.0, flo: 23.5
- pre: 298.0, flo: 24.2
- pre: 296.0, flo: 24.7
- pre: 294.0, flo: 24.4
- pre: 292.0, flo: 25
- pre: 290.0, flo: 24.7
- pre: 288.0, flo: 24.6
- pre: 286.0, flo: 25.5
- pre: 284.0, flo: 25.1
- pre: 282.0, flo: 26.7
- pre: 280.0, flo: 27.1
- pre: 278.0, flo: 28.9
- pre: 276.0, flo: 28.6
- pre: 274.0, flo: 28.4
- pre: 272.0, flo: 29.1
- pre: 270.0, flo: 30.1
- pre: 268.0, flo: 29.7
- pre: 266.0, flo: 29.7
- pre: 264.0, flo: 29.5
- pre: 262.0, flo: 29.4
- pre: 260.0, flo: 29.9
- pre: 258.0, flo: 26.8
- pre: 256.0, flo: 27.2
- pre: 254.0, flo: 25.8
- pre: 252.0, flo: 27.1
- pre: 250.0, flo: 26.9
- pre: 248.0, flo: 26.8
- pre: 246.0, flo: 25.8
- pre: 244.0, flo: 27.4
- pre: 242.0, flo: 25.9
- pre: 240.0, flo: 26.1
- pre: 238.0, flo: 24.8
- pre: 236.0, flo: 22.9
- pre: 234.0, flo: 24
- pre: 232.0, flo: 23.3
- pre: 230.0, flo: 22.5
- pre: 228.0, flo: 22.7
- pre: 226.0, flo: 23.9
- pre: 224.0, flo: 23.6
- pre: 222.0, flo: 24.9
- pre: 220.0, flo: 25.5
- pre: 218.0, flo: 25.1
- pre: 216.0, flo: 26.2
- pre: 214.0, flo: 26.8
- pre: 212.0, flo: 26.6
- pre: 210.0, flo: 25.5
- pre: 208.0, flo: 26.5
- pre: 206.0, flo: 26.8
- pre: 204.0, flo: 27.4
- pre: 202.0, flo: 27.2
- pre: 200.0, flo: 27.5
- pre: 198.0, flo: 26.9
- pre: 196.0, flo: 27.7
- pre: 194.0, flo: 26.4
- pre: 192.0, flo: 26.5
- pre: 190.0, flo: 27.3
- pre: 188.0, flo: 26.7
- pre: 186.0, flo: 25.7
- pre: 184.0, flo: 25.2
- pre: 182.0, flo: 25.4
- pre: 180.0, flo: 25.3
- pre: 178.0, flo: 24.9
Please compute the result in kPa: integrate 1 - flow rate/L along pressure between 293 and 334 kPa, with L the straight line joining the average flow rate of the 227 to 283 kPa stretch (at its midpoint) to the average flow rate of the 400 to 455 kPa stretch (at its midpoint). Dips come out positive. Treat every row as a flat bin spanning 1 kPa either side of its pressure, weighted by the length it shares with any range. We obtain 3.8 kPa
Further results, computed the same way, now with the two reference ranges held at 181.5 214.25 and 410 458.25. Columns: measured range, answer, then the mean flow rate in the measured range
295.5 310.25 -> 1.3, 23.8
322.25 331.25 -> 0.7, 24.1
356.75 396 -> 2.5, 24.2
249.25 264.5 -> -0.8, 27.8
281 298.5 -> 0.8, 25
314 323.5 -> 0.8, 23.9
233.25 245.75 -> 0.6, 25.2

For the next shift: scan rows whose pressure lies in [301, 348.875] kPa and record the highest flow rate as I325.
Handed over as 25.7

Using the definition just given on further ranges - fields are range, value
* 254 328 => 30.1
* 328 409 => 25.9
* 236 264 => 29.9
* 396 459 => 27.1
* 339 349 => 24.2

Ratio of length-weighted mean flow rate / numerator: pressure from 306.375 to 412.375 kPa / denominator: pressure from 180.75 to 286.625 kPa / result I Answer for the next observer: 0.9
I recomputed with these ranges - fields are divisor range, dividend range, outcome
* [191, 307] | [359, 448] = 0.95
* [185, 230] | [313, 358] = 0.92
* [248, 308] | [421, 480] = 0.96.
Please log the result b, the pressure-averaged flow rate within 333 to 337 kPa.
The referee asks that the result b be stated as 24.2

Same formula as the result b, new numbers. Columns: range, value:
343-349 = 22.8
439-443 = 26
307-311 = 23.3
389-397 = 23.7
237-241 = 25.5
